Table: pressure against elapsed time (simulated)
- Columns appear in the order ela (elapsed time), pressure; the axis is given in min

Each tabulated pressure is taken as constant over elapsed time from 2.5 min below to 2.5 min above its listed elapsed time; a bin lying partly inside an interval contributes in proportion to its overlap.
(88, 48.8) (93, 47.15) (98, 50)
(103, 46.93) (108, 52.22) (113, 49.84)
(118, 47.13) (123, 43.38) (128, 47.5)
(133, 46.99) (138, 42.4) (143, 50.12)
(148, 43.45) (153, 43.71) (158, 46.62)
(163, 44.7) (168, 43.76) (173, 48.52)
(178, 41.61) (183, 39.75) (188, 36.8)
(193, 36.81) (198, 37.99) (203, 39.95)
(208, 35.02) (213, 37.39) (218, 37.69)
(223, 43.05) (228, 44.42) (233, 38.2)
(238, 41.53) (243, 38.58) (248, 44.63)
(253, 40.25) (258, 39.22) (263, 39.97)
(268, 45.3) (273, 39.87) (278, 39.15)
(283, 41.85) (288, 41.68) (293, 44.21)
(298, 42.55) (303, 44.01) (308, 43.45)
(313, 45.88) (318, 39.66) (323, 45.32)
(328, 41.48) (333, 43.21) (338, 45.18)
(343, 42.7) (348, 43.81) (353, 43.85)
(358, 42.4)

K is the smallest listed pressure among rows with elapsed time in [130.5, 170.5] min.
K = 42.4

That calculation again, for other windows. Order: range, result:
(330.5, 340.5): 43.21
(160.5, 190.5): 36.8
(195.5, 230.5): 35.02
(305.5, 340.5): 39.66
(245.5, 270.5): 39.22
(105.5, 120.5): 47.13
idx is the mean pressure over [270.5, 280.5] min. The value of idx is 39.5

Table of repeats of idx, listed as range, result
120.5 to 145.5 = 46.1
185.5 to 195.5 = 36.8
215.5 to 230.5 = 41.7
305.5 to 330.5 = 43.2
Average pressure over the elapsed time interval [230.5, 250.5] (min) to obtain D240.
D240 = 40.7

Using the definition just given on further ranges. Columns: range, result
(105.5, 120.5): 49.7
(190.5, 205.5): 38.2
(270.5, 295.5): 41.4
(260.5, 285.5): 41.2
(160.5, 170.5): 44.2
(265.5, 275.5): 42.6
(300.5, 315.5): 44.4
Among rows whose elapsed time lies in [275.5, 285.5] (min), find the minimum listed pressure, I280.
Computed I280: 39.15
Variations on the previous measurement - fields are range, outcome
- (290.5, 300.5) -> 42.55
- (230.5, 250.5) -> 38.2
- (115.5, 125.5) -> 43.38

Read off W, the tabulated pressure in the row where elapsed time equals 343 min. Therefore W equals 42.7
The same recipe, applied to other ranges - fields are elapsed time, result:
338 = 45.18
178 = 41.61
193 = 36.81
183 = 39.75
